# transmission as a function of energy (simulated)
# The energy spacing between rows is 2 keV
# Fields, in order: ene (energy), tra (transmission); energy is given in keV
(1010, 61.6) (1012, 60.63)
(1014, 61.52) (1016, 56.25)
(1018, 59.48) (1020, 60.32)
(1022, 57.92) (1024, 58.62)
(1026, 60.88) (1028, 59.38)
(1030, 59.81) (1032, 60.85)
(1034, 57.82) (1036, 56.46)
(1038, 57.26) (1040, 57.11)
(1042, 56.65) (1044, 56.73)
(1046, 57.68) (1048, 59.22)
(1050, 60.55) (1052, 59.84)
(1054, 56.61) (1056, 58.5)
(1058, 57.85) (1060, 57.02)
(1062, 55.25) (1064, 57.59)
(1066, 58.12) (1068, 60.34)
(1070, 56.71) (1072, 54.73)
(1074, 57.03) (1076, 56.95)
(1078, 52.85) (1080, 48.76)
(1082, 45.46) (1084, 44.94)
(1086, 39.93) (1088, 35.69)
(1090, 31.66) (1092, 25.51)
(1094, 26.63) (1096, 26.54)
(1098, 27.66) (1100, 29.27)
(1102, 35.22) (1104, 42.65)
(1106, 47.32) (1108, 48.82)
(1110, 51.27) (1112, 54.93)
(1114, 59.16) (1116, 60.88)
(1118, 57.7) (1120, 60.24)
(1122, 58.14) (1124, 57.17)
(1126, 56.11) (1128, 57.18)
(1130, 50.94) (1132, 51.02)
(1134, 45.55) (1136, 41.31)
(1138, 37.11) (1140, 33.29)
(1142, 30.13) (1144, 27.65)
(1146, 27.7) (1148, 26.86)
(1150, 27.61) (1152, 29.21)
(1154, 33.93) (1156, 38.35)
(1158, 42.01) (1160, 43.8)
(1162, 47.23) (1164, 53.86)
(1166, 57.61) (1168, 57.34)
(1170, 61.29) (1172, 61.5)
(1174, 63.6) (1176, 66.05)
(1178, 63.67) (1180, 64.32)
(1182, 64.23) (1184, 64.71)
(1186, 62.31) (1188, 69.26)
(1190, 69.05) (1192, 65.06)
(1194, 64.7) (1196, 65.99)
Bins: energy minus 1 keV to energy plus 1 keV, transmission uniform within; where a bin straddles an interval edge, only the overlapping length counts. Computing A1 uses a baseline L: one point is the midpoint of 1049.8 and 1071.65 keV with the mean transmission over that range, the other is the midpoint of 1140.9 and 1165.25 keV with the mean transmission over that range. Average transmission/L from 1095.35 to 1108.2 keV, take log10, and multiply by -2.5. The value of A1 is 0.30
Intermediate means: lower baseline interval 57.8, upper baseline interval 35.9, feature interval 36.3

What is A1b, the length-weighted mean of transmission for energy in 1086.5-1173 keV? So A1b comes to 43.6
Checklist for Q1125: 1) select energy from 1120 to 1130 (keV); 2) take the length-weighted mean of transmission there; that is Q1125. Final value 56.8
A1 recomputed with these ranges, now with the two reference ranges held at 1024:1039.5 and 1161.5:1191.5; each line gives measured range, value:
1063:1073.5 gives 0.04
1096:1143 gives 0.28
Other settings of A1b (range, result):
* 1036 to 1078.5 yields 57.4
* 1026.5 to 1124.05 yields 51.3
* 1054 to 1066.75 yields 57.3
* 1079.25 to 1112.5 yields 38.6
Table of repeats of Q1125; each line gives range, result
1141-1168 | 38.1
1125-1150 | 39.9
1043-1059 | 58.4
